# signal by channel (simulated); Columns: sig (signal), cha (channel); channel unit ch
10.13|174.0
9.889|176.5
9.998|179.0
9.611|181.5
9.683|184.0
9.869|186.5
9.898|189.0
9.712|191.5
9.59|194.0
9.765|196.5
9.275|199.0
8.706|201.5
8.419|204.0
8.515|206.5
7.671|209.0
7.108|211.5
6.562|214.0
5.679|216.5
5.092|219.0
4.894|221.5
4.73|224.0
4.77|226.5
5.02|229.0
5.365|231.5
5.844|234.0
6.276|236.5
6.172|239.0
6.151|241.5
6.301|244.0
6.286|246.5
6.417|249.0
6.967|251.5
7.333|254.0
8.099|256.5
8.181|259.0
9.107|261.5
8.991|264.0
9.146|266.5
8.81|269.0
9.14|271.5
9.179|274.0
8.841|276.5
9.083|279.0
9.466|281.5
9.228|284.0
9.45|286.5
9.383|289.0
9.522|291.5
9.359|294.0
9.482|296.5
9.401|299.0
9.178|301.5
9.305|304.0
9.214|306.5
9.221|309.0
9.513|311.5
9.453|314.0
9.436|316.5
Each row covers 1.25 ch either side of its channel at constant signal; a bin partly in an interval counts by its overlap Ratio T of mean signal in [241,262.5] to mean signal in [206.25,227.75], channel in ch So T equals 1.20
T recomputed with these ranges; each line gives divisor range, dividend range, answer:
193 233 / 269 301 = 1.34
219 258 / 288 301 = 1.56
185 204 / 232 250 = 0.65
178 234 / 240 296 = 1.09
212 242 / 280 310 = 1.68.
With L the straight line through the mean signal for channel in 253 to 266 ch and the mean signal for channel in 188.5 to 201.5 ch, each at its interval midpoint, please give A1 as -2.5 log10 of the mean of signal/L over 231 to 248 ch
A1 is 0.39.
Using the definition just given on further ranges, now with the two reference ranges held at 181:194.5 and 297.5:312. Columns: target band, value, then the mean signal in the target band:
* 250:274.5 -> 0.12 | 8.45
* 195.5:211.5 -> 0.13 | 8.58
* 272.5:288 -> 0.02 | 9.21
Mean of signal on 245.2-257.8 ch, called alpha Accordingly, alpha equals 7.02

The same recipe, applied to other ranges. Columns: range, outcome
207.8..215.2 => 7.11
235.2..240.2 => 6.22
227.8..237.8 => 5.63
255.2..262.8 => 8.46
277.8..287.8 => 9.31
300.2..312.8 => 9.29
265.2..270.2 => 8.98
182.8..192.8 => 9.79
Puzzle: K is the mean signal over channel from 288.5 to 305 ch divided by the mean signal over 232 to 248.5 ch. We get 1.5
